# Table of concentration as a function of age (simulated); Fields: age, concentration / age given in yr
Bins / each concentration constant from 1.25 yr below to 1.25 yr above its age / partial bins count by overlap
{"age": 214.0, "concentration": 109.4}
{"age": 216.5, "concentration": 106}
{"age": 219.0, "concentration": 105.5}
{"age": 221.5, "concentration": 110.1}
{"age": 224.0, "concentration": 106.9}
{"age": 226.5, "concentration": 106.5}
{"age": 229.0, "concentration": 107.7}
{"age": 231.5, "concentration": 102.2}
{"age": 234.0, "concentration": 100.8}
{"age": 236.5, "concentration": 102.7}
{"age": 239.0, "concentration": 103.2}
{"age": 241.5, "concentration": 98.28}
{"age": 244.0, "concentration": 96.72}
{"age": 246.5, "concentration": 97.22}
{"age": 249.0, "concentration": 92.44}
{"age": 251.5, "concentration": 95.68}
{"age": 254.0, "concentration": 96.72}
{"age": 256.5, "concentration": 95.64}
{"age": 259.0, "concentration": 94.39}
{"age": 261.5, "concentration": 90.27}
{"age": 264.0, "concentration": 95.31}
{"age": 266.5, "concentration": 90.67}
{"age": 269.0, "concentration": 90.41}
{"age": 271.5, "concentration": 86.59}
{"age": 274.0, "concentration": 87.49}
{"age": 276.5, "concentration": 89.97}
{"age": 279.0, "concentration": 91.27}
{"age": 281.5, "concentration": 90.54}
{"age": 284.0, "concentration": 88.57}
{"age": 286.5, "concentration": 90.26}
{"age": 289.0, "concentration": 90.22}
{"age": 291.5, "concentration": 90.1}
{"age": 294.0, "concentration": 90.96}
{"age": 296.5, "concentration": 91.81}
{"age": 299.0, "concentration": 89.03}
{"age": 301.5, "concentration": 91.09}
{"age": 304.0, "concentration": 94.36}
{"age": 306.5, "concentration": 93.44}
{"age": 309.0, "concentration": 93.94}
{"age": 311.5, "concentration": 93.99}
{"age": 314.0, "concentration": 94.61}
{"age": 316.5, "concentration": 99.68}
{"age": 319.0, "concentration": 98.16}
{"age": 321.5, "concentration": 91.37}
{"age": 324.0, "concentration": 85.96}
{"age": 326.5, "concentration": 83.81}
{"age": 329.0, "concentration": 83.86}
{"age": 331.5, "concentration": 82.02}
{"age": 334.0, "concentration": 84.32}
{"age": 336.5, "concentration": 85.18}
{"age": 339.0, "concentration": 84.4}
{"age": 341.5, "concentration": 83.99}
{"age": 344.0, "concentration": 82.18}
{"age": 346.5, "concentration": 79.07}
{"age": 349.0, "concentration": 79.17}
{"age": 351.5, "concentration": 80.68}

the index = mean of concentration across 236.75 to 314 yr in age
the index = 92.8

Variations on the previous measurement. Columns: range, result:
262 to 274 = 90.4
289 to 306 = 91.2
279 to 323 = 92.4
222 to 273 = 97.7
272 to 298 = 90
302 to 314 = 93.8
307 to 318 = 95.5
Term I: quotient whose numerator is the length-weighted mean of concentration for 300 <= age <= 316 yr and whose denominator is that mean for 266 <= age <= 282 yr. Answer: 1.0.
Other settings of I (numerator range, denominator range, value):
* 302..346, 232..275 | 0.94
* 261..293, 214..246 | 0.87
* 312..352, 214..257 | 0.85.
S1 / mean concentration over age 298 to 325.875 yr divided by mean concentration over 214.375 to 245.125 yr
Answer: 0.89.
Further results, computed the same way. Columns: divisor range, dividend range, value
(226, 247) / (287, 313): 0.90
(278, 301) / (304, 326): 1.04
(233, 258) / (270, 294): 0.91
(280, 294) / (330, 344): 0.93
